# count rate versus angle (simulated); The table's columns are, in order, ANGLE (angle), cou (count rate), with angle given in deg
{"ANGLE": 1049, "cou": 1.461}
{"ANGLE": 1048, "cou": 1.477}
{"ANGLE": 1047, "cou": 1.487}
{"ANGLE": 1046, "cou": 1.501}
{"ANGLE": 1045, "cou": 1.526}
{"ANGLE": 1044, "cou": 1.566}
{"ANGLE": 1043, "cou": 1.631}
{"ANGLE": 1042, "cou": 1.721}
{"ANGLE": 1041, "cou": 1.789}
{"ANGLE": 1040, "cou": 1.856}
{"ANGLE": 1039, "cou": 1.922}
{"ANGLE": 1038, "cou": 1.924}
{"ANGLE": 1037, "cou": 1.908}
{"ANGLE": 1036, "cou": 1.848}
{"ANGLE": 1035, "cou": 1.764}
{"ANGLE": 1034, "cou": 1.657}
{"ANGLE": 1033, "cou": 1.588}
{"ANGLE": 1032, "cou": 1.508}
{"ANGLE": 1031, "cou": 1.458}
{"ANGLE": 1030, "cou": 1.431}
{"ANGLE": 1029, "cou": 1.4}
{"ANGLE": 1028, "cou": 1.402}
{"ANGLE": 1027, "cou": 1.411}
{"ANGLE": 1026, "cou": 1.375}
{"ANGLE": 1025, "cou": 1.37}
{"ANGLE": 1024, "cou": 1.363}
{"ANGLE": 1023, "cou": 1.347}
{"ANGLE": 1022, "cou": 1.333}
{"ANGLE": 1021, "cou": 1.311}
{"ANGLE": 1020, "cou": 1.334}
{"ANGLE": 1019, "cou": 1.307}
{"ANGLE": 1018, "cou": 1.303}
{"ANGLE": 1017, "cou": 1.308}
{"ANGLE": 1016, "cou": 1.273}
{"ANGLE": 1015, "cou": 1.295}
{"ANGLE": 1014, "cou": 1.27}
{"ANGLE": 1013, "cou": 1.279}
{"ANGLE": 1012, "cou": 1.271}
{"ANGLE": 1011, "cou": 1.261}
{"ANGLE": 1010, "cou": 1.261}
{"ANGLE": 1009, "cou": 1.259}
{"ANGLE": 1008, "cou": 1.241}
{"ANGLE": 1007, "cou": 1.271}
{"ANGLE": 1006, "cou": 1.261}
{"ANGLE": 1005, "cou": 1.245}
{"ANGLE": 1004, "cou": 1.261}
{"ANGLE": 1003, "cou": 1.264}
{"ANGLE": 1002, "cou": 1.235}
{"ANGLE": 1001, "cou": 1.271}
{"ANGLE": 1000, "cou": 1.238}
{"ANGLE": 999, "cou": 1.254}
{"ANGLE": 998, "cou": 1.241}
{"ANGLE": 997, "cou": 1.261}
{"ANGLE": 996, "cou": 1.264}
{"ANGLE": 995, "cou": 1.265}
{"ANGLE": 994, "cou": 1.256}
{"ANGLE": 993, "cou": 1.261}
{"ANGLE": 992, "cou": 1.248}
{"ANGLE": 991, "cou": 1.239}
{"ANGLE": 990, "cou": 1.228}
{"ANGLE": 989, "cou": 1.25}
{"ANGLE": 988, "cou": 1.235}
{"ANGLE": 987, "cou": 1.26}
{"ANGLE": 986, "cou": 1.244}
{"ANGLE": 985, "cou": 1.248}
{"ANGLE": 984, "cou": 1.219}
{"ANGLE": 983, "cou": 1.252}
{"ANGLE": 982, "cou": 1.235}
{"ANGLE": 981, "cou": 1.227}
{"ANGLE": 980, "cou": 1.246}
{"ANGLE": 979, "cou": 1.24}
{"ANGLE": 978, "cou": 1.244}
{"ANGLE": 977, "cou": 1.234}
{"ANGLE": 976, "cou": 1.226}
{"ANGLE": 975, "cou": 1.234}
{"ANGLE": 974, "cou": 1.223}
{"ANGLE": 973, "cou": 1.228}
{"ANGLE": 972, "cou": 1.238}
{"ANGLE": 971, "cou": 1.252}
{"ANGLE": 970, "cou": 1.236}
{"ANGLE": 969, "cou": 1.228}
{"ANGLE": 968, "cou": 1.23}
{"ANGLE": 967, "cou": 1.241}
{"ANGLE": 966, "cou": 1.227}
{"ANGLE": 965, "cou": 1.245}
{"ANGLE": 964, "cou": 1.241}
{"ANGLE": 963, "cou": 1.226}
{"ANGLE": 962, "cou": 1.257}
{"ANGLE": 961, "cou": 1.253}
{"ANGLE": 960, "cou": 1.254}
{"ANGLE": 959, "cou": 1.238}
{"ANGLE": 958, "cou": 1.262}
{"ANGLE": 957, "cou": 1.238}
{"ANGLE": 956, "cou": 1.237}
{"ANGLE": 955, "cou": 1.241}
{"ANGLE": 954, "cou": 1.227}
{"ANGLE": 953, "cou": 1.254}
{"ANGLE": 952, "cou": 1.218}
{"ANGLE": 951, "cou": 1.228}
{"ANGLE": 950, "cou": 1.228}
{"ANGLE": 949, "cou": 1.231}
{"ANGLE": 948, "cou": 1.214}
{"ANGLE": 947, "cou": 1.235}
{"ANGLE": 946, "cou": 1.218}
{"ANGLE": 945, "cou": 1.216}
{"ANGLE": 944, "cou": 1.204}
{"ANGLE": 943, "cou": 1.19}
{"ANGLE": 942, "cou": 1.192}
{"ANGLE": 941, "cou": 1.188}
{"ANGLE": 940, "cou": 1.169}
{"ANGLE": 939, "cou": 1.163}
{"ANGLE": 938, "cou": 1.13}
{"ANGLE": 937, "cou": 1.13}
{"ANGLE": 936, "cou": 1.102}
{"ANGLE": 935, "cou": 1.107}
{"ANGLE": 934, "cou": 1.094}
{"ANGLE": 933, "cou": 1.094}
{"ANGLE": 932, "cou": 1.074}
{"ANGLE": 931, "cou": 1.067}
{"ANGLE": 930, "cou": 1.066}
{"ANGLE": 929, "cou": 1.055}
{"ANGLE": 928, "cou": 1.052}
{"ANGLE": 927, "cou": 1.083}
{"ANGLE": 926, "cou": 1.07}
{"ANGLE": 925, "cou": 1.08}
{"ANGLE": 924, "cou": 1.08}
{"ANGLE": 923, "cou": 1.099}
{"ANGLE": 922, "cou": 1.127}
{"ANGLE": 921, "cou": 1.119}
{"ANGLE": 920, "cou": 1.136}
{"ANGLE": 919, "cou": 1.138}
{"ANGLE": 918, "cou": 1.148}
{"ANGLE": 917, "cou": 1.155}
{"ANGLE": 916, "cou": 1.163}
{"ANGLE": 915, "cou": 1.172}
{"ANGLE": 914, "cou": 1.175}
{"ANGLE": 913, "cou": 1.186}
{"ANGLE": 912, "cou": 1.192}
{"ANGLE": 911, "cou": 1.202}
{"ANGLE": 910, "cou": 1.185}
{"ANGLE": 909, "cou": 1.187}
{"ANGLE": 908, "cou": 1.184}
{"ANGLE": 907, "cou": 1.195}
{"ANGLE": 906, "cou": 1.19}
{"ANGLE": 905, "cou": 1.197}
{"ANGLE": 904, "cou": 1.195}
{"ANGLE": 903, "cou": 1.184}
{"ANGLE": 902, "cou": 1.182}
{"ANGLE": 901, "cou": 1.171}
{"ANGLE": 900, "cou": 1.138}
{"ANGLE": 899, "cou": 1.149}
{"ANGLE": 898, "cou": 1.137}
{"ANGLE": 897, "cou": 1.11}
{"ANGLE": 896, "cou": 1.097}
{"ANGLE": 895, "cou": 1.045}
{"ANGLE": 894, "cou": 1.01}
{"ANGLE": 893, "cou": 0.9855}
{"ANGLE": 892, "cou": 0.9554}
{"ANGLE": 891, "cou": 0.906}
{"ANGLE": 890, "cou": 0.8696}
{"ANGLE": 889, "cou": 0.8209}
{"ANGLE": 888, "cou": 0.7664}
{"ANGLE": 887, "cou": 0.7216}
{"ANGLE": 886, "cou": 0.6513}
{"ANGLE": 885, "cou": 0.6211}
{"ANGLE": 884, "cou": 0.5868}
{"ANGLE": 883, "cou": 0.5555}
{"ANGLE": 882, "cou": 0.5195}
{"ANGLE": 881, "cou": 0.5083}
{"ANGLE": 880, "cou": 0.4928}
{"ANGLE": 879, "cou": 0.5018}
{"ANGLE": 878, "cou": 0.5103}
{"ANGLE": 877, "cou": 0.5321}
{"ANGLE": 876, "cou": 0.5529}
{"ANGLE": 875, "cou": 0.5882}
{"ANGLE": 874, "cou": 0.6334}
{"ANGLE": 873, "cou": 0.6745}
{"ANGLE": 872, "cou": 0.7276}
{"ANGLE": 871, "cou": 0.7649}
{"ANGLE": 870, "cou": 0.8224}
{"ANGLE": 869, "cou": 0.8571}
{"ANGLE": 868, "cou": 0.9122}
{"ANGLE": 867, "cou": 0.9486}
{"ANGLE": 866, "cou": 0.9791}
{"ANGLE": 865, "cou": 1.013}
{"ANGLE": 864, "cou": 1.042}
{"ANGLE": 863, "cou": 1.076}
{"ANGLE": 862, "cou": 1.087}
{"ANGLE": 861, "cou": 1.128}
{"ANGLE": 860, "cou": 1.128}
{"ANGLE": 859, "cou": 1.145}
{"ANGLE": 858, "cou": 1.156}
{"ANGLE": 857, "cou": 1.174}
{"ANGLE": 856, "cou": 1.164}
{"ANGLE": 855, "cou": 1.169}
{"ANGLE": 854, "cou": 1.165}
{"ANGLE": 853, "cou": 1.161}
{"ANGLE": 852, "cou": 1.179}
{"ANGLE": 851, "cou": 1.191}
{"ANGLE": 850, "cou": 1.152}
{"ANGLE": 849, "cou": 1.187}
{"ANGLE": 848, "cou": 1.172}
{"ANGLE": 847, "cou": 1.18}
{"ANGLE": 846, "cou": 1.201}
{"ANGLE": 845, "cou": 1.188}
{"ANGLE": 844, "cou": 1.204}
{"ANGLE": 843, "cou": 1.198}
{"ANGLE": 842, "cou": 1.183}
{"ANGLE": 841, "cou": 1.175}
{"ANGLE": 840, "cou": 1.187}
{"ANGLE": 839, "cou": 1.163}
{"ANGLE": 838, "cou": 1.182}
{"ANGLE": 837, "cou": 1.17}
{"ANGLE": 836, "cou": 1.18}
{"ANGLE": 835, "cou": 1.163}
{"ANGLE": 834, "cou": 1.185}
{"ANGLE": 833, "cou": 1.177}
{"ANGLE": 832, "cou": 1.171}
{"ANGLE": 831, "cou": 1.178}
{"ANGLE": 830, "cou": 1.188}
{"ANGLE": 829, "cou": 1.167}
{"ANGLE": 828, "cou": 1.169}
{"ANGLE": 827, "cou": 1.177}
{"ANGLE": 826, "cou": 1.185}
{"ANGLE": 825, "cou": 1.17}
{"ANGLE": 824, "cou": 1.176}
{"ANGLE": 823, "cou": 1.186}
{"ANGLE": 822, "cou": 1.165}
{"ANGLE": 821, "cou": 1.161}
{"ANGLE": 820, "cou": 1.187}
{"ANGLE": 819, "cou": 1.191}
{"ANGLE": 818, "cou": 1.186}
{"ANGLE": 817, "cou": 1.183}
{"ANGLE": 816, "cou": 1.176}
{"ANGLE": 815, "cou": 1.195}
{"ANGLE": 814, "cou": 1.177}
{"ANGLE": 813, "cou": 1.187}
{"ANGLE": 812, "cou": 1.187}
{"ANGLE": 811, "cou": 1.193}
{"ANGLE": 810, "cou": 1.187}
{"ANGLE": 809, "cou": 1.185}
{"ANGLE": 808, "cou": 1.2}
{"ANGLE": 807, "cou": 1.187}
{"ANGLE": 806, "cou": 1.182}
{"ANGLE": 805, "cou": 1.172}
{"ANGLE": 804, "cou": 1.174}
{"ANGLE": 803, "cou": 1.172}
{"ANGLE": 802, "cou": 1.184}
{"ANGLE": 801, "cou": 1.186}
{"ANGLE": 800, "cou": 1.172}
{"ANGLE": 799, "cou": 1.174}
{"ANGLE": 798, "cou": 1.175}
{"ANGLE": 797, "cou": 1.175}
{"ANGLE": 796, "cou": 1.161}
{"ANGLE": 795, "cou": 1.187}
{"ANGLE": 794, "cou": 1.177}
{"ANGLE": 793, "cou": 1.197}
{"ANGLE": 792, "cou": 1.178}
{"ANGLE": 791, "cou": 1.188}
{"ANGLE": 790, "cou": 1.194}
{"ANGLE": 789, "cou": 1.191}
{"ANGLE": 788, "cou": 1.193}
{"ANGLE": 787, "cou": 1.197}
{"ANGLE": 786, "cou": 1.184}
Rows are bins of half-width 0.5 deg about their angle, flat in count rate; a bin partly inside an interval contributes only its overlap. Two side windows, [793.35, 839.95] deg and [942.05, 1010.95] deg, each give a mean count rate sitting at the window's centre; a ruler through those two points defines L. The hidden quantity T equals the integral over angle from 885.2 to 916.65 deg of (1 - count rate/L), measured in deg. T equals 3.7 deg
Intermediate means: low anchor 1.18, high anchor 1.24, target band 1.07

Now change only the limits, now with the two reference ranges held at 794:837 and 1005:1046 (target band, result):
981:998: 2.01 deg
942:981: 4.06 deg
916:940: 4.06 deg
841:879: 7.27 deg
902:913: 0.95 deg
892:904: 1.71 deg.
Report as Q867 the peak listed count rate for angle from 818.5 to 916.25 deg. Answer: 1.204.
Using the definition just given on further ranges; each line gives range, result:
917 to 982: 1.262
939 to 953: 1.254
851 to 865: 1.191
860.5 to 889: 1.128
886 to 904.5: 1.195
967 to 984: 1.252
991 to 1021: 1.334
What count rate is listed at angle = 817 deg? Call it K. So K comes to 1.183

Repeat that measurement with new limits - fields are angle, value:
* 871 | 0.7649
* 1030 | 1.431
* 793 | 1.197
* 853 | 1.161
